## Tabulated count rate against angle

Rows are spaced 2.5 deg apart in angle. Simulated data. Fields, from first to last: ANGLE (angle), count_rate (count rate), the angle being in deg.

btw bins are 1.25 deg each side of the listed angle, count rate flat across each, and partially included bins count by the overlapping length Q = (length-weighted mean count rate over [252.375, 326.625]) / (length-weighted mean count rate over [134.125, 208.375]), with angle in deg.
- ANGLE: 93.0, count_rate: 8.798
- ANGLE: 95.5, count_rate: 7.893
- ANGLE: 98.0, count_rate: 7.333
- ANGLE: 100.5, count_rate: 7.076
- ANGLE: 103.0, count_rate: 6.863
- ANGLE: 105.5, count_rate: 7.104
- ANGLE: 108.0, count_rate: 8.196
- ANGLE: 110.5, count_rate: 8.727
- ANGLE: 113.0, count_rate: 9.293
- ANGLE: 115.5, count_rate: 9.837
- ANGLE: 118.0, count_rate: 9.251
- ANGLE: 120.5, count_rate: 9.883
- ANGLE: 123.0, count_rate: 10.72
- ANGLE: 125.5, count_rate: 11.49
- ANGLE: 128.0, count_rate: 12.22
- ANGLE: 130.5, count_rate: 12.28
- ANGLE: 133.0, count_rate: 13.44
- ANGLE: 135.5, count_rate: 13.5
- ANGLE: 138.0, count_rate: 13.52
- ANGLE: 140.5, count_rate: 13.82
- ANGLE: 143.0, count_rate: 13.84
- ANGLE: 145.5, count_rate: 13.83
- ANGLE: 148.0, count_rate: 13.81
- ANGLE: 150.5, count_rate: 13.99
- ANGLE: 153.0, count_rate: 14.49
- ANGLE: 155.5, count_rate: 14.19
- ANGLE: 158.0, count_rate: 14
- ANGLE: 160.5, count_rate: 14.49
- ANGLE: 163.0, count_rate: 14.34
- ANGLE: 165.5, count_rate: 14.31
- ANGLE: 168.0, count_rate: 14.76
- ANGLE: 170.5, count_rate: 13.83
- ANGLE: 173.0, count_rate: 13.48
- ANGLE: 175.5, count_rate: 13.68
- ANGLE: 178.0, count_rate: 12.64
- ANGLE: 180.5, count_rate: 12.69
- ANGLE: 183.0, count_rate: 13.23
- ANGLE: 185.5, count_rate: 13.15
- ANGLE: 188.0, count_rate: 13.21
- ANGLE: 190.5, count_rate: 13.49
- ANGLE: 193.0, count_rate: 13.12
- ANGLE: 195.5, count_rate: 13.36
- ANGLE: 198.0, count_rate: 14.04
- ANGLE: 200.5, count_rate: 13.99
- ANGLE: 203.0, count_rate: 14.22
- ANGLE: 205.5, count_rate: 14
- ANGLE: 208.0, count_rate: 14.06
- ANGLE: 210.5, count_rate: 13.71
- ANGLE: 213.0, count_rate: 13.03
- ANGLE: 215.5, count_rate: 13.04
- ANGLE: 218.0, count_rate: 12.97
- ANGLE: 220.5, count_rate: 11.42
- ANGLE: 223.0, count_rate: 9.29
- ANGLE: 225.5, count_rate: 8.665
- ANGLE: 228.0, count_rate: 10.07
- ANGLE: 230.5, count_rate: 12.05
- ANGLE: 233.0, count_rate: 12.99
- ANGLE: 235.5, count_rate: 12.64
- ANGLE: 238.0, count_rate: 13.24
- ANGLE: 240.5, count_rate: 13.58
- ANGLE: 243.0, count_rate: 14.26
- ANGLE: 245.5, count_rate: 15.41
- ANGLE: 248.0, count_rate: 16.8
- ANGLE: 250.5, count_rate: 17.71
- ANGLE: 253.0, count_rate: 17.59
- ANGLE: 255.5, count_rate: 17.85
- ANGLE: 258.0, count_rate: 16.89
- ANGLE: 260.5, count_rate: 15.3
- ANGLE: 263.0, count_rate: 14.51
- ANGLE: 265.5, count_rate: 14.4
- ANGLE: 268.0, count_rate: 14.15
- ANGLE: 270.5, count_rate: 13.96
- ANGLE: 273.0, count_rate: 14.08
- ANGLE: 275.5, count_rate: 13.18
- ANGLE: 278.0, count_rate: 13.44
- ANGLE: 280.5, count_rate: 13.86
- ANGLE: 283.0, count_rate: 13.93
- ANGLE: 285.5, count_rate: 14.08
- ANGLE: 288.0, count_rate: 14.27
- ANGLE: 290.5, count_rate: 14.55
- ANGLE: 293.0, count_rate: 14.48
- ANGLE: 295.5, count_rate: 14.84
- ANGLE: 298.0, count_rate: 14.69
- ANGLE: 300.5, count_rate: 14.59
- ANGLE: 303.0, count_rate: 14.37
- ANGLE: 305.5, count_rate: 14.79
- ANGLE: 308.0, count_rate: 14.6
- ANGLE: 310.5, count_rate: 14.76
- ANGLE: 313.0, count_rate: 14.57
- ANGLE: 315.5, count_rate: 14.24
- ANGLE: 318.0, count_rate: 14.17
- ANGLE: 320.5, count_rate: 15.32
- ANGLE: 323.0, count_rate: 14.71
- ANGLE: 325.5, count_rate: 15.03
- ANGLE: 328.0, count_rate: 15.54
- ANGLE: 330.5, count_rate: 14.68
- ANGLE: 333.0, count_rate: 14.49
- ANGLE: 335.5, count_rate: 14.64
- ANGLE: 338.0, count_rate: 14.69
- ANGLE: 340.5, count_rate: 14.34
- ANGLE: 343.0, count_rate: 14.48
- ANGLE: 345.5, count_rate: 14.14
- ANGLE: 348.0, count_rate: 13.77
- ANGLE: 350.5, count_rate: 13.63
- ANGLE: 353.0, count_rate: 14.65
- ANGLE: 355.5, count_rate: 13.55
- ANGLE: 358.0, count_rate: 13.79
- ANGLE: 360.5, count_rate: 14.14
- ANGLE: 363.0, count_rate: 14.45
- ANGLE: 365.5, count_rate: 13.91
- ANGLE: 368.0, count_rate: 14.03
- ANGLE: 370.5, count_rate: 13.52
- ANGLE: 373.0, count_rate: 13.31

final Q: 1.07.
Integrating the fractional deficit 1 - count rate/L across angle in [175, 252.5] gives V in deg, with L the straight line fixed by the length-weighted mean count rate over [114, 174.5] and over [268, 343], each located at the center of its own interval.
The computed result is 2.2 deg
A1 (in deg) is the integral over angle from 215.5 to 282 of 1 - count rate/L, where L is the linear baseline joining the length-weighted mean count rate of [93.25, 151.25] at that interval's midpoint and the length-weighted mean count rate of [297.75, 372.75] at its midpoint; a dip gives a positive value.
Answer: -4.8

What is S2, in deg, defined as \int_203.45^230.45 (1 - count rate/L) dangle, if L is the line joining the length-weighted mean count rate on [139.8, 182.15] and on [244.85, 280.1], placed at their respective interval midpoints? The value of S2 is 4.7 deg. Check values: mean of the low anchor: 13.9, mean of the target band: 12.1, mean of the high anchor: 15.3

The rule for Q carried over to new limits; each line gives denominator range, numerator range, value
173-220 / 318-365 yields 1.08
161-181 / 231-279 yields 1.07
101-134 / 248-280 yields 1.55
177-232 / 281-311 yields 1.14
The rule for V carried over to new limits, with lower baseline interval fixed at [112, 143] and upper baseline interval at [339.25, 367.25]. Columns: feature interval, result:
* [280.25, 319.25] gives -2.66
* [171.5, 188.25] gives -1.23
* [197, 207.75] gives -1.35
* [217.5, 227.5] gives 1.84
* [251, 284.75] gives -4.45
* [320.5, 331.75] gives -1.01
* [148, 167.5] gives -3.60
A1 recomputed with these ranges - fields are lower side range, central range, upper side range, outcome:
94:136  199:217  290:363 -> -3.0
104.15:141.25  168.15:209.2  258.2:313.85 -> -4.3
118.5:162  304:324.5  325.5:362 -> -0.7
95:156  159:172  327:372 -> -3.0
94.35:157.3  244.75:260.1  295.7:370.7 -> -4.5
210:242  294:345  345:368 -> -4.7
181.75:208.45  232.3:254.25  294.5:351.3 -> -1.5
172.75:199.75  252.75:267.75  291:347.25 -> -2.0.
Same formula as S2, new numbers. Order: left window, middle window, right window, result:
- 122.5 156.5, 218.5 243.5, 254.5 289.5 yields 4.19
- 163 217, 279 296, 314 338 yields 0.20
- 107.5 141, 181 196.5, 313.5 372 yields -1.45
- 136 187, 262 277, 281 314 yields 0.33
